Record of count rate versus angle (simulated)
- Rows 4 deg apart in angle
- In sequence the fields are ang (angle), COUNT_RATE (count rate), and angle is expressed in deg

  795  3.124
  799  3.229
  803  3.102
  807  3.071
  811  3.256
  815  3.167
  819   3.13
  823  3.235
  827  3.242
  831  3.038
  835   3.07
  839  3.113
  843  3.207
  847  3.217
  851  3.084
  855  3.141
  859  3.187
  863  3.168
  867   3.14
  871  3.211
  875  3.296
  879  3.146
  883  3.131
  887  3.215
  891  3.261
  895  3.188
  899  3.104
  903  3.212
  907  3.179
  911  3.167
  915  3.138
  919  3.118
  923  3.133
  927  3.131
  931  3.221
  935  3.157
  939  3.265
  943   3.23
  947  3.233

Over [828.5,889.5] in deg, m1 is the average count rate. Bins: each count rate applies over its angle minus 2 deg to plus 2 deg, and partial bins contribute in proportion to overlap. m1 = 3.16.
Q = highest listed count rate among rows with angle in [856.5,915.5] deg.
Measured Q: 3.296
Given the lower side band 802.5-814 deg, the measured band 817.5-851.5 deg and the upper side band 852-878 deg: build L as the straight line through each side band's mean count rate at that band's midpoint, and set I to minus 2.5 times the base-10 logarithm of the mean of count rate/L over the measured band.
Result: 0.005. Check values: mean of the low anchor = 3.15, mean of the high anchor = 3.18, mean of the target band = 3.15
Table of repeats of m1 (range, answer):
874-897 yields 3.2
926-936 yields 3.17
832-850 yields 3.14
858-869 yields 3.16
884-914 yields 3.19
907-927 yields 3.14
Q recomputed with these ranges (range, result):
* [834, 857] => 3.217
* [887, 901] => 3.261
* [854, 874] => 3.211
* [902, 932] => 3.221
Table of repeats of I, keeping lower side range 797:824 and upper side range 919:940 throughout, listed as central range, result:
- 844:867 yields 0.00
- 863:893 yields -0.01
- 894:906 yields 0.00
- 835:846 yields 0.01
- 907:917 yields 0.00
